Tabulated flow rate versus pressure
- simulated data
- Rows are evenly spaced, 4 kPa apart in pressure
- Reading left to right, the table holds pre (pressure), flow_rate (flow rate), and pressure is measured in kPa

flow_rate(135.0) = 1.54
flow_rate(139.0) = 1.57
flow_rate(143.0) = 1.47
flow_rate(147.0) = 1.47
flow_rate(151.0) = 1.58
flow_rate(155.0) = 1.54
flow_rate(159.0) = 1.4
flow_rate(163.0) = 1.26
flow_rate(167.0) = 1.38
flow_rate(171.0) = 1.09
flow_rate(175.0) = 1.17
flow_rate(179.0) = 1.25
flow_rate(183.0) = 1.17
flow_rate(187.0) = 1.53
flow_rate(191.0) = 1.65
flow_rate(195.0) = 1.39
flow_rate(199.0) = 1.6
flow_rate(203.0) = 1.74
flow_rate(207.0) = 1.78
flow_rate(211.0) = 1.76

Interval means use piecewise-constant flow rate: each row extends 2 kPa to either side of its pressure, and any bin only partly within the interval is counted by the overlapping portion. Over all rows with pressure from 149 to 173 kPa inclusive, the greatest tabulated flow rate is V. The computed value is 1.58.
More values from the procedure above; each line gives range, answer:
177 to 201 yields 1.65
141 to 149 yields 1.47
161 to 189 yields 1.53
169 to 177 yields 1.17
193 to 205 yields 1.74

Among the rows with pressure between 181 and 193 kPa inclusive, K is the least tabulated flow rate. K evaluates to 1.17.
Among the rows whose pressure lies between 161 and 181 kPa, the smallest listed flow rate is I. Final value 1.09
